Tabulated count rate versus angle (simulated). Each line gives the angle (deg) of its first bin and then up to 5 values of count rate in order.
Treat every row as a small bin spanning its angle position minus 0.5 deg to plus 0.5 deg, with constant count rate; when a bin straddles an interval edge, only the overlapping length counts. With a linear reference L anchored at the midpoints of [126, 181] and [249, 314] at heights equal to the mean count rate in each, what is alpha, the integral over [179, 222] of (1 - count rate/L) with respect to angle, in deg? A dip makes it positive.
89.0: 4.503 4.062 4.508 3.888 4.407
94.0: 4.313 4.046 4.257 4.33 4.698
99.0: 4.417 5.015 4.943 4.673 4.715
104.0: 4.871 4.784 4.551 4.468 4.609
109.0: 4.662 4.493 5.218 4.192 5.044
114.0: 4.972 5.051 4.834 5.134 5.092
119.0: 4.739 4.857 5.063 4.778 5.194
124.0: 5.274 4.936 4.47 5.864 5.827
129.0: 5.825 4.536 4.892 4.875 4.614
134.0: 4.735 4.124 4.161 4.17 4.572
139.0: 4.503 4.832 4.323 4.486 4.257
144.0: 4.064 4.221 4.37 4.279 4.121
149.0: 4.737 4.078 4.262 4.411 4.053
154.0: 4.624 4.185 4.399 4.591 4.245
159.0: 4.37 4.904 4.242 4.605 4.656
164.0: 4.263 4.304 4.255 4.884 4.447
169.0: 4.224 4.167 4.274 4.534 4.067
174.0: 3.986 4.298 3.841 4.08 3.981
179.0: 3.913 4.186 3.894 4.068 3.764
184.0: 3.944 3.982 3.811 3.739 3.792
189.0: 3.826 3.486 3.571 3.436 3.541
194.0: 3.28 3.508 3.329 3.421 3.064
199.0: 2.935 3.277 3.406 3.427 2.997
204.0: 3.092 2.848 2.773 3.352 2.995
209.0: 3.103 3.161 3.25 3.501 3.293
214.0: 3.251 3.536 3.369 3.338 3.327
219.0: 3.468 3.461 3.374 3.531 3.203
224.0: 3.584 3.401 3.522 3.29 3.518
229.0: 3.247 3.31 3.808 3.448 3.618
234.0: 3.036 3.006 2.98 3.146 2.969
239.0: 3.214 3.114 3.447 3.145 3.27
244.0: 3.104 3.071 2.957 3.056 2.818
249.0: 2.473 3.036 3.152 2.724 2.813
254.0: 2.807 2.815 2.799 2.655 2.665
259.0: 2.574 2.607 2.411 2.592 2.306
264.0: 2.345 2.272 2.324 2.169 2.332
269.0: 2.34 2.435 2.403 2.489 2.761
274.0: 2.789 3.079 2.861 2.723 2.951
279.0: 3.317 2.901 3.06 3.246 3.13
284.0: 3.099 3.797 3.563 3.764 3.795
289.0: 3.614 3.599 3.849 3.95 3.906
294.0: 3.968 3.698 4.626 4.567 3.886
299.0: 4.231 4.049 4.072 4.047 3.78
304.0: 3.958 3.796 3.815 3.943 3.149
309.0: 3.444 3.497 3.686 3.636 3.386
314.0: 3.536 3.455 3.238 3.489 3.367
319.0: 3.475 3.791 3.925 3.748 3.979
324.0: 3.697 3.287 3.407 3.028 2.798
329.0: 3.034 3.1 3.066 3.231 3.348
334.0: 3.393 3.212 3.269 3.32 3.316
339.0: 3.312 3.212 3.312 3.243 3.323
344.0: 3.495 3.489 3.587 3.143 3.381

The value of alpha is 5.9 deg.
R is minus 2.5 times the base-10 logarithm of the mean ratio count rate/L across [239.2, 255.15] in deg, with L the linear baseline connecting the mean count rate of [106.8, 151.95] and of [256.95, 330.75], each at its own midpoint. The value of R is 0.23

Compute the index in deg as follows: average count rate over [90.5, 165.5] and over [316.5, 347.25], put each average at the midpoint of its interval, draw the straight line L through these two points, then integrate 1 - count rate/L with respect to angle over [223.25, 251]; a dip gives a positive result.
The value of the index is 5.2 deg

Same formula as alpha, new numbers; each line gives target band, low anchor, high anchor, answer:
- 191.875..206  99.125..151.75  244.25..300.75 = 2.4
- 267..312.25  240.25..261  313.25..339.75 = -4.2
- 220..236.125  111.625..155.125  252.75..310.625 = 1.6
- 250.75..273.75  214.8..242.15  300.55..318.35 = 6.0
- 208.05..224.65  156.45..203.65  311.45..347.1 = 2.0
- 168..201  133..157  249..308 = 1.8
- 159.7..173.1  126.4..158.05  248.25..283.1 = -0.8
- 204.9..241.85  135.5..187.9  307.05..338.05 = 6.0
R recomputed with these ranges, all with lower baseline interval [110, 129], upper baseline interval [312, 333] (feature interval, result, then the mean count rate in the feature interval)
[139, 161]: 0.10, 4.37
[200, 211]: 0.36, 3.13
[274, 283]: 0.24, 3.01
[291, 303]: -0.13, 4.07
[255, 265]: 0.46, 2.55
